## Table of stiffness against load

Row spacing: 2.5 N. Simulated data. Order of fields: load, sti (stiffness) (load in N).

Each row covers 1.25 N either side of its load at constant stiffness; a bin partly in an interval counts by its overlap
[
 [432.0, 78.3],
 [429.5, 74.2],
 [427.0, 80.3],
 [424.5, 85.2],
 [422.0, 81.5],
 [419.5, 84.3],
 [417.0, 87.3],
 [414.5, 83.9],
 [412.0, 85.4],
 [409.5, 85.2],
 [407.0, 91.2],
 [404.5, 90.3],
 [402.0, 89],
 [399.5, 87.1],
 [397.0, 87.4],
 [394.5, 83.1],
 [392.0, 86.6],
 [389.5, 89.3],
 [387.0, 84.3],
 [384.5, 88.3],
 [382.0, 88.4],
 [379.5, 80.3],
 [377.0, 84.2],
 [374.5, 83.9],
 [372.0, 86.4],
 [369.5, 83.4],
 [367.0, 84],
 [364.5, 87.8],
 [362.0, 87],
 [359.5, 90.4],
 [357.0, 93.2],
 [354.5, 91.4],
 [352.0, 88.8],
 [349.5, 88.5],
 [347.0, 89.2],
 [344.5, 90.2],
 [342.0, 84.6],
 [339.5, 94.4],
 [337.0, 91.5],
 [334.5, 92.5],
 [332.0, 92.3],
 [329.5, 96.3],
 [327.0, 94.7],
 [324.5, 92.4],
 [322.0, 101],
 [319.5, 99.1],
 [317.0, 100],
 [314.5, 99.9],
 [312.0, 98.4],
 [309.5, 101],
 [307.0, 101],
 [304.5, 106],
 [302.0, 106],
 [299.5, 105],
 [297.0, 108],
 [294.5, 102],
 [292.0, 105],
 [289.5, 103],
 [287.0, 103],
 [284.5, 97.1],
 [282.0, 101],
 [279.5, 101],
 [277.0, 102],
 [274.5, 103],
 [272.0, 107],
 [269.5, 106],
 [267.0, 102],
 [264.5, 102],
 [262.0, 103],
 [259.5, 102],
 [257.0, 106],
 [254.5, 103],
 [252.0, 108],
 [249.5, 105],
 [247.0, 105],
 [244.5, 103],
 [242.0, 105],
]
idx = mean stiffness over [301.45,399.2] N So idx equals 91.3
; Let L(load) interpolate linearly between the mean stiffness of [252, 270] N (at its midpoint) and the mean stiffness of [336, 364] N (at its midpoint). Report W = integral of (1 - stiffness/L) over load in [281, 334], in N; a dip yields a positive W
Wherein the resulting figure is -2.2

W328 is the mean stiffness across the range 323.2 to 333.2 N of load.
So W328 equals 94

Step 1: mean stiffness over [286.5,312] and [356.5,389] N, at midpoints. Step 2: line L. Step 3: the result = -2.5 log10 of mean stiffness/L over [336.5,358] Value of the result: 0.03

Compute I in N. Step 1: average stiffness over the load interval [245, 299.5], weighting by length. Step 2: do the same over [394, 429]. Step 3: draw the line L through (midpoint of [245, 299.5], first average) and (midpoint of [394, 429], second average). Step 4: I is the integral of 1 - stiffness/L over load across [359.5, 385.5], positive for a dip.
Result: 1.4 N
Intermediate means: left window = 104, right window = 85.6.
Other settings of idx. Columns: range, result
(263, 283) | 103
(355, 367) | 89.1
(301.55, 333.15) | 98.9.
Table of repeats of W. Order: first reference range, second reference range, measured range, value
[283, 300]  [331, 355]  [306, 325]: -0.4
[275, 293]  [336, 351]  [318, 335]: -0.5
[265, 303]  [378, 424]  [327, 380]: 2.5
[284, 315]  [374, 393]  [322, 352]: 1.1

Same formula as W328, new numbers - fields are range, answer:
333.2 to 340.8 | 92.7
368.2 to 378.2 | 84.5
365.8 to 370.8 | 83.7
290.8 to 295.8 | 104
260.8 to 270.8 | 103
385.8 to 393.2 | 86.8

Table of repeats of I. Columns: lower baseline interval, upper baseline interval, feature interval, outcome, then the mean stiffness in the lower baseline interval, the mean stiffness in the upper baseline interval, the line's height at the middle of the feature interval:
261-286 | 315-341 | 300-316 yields -0.68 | 102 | 95.4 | 98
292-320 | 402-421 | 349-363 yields 0.76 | 103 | 86.9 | 95.1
